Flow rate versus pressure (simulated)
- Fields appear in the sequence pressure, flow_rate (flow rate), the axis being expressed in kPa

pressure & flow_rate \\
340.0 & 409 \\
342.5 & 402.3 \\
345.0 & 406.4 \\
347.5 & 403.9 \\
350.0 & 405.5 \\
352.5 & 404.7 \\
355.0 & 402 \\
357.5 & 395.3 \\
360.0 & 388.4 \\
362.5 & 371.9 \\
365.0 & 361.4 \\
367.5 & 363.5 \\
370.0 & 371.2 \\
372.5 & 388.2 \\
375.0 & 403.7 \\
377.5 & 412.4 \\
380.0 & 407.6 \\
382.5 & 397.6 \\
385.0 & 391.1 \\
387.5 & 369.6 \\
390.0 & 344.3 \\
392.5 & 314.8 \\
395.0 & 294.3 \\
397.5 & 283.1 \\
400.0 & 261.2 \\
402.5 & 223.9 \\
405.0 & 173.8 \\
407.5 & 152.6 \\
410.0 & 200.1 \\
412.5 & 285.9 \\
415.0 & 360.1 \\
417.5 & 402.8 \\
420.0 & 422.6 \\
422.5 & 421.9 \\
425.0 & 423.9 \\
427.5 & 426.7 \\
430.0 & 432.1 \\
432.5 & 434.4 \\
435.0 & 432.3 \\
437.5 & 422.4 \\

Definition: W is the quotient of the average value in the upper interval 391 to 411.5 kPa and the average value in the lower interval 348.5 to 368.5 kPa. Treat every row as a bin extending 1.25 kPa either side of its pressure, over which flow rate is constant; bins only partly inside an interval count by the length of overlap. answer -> 0.62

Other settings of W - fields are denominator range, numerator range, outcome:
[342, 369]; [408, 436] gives 0.97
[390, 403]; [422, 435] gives 1.50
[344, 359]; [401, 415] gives 0.55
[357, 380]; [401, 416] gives 0.60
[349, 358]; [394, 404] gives 0.65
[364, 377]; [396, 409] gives 0.58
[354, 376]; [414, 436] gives 1.09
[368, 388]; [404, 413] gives 0.50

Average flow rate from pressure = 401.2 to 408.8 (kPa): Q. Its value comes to 184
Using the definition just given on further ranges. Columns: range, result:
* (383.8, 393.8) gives 354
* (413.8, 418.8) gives 382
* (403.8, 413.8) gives 204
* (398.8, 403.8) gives 242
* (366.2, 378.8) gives 388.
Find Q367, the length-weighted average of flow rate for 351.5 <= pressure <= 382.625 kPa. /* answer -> 389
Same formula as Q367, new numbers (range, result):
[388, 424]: 298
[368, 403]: 350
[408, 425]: 346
